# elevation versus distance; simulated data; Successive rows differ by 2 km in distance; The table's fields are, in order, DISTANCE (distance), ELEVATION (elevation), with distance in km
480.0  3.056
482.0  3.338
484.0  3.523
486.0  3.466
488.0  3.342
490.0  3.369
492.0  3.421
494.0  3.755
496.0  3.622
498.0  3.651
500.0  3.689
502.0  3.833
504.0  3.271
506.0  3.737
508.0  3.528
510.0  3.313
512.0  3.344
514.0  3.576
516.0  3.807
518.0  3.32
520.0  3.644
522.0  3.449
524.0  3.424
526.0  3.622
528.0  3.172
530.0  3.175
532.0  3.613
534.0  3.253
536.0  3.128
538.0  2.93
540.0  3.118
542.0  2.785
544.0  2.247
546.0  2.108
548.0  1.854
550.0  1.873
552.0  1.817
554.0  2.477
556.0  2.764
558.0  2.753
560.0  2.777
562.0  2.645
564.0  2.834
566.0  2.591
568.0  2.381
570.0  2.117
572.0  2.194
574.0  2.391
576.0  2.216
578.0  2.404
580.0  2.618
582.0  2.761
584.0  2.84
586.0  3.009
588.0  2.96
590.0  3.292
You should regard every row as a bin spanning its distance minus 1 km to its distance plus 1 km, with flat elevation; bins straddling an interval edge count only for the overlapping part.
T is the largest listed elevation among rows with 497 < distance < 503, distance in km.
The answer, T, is 3.833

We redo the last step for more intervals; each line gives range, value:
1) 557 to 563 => 2.777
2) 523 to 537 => 3.622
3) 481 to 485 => 3.523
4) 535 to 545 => 3.128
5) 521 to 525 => 3.449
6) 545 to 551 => 2.108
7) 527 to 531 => 3.175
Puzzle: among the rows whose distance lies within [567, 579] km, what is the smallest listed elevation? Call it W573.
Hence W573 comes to 2.117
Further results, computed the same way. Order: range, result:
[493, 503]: 3.622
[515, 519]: 3.32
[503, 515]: 3.271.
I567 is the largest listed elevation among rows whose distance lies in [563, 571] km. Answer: 2.834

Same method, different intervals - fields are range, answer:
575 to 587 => 3.009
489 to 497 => 3.755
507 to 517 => 3.807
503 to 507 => 3.737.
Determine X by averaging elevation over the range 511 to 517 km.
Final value 3.58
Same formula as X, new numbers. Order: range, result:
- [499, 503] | 3.76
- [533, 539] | 3.1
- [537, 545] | 2.77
